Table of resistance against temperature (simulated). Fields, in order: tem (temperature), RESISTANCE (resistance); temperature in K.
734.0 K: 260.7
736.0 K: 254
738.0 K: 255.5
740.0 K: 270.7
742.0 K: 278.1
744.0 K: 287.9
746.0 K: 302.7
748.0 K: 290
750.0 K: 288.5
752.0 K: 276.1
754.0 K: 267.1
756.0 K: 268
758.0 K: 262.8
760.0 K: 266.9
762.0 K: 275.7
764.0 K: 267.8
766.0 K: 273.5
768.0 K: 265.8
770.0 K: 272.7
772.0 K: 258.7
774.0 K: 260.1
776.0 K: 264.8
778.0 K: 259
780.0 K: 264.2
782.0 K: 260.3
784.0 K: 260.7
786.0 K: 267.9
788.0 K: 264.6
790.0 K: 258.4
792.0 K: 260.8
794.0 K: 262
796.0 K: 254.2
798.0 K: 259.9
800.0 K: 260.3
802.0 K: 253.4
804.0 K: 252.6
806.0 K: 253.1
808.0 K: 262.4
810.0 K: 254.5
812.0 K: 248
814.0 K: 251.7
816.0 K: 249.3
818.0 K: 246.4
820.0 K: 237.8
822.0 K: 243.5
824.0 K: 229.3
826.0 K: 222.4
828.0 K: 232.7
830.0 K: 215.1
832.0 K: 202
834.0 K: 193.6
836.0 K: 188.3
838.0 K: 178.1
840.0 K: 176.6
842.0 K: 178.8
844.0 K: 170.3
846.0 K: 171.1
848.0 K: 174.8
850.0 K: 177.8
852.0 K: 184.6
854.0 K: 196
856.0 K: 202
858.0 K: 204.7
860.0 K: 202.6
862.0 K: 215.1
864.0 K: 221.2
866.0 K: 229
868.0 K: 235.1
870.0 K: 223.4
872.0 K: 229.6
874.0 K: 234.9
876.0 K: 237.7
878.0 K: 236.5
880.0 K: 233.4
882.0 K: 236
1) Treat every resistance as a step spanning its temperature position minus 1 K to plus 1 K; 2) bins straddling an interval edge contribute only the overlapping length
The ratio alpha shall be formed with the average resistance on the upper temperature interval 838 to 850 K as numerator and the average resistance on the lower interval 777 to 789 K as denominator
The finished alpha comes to 0.67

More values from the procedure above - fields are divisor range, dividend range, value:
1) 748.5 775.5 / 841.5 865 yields 0.71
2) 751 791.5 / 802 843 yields 0.85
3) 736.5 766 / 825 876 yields 0.74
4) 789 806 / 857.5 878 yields 0.87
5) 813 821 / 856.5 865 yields 0.85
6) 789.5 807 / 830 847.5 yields 0.72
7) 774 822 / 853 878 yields 0.86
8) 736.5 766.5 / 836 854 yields 0.65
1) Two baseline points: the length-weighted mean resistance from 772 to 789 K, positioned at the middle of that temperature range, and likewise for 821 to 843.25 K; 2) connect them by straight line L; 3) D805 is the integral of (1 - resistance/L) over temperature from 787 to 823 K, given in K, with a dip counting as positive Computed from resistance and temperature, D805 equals -2.9 K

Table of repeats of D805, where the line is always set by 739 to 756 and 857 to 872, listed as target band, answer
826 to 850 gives 4.5 K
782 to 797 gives -0.1 K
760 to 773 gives 0.1 K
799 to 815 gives -0.3 K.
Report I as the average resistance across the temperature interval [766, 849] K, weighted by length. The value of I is 238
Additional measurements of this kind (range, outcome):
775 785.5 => 262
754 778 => 267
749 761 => 272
